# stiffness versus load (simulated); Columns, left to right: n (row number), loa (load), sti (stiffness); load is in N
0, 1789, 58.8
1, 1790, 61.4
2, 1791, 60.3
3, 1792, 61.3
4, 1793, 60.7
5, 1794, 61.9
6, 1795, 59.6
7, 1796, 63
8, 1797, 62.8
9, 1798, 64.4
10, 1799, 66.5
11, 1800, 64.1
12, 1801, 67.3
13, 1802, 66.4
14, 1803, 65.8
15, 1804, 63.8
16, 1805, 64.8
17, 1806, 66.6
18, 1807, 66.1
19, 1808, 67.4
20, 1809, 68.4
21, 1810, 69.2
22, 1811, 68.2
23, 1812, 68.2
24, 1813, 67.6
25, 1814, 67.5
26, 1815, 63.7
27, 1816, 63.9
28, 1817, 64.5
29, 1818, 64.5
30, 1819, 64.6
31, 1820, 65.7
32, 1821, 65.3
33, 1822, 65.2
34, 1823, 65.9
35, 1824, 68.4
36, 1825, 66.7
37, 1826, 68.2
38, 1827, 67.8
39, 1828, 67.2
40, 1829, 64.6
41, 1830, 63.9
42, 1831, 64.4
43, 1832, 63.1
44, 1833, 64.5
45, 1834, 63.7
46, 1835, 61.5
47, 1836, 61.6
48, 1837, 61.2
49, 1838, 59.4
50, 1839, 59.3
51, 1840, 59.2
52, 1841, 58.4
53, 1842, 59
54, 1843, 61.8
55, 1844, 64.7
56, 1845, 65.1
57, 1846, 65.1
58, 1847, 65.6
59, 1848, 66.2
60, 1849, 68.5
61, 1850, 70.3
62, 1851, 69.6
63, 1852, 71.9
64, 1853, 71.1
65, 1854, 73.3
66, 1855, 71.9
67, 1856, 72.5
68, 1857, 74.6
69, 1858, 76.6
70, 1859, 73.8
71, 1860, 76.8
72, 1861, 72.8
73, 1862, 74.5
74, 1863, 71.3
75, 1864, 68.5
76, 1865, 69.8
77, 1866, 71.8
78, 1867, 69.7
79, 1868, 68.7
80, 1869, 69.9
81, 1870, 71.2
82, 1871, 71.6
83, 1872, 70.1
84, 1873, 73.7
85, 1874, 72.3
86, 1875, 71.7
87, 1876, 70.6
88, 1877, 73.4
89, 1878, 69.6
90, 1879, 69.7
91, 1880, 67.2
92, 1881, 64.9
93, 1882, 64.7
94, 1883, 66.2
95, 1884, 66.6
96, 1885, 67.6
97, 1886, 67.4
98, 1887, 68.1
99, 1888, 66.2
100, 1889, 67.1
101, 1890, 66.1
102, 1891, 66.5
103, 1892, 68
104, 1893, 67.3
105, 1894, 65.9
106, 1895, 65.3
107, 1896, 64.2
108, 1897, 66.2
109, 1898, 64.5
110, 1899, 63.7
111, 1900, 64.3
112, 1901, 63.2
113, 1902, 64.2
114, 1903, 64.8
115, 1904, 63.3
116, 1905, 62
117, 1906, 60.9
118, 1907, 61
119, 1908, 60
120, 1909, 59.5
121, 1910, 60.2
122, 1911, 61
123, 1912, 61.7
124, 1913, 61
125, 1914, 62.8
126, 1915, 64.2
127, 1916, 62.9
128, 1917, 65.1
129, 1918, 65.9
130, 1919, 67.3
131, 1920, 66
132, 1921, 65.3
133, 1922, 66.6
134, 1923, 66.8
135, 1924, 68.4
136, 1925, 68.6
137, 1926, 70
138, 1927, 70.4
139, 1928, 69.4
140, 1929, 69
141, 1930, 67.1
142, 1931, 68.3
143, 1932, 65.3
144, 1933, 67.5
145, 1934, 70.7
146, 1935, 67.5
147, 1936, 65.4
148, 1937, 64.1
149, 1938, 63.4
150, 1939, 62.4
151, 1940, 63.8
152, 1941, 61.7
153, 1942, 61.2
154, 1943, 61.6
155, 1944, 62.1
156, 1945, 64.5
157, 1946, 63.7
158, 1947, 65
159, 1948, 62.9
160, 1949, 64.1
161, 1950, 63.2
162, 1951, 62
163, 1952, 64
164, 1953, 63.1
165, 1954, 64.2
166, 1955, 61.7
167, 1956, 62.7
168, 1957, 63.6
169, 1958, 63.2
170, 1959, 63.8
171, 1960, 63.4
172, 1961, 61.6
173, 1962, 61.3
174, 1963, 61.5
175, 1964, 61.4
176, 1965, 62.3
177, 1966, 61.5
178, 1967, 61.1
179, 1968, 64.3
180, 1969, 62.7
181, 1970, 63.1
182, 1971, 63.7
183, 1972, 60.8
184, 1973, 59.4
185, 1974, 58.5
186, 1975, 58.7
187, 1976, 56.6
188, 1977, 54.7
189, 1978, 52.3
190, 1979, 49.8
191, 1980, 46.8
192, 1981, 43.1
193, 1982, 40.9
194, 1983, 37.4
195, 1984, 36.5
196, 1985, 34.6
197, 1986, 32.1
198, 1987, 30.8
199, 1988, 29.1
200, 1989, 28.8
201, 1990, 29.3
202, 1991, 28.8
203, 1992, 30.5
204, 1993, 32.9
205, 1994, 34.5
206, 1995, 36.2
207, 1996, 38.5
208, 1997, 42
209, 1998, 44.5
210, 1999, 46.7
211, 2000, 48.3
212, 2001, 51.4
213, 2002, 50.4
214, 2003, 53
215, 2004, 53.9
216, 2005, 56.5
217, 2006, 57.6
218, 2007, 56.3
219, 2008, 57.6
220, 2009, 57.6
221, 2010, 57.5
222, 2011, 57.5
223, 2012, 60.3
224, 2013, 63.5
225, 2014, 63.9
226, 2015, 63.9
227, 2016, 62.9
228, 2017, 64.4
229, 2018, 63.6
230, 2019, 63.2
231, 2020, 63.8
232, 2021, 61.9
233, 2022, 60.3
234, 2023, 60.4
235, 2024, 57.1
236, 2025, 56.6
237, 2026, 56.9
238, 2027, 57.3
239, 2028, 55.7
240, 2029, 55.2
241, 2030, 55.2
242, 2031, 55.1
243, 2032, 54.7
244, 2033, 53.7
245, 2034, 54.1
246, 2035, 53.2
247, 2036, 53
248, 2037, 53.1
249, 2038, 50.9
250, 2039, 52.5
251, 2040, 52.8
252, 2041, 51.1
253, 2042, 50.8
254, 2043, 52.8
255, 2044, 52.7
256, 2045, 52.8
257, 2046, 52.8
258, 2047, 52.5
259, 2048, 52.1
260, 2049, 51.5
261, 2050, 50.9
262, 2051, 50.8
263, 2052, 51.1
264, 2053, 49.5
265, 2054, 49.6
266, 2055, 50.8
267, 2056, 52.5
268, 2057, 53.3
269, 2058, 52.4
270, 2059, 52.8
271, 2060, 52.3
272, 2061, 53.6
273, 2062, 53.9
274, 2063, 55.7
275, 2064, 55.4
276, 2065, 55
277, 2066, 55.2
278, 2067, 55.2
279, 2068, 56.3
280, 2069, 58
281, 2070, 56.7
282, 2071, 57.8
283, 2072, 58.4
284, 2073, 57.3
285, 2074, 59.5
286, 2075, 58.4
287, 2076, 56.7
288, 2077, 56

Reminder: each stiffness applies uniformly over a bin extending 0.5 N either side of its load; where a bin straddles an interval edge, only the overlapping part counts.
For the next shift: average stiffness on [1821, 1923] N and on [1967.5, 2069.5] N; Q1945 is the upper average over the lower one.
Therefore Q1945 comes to 0.8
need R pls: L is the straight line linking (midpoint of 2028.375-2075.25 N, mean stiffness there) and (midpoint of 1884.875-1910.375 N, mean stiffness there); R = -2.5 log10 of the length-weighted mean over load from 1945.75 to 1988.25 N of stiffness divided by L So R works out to 0.06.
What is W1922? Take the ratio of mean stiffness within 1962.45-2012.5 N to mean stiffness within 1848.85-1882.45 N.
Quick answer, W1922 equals 0.69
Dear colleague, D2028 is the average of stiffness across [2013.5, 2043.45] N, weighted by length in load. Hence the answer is 57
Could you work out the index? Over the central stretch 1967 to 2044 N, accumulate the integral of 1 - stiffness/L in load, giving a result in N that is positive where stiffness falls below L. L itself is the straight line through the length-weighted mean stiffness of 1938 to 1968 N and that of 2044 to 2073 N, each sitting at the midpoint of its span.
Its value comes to 8.5 N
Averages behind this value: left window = 62.7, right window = 53.6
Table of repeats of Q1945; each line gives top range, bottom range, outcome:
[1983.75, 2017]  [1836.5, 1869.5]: 0.68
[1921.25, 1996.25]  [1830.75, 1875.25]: 0.84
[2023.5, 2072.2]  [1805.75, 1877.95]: 0.79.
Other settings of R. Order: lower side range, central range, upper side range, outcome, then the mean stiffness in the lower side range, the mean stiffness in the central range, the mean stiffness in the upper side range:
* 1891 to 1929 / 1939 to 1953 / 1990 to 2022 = -0.05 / 64.7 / 63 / 52.1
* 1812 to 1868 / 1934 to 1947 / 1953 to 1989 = -0.12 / 66.9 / 63.8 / 54.3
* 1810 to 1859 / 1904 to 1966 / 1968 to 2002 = -0.23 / 66.1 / 64.1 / 44.7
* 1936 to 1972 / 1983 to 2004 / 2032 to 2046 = 0.45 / 62.9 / 38.3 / 52.7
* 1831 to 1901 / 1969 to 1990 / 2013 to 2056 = 0.26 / 67.6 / 46.8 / 55.5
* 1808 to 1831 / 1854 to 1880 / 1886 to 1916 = -0.11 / 66.3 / 71.8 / 63.9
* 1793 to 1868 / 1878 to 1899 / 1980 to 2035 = -0.09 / 66.5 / 66.5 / 50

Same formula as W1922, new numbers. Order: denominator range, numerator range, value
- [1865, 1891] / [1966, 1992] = 0.69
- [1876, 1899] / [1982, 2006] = 0.59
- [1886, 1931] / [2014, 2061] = 0.84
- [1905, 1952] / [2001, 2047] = 0.88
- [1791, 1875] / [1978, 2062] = 0.76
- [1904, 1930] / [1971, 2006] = 0.68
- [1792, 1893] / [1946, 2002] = 0.77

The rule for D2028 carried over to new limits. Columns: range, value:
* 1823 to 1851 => 64.2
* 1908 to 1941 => 65.4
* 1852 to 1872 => 72.1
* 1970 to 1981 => 55.9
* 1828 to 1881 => 68.1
